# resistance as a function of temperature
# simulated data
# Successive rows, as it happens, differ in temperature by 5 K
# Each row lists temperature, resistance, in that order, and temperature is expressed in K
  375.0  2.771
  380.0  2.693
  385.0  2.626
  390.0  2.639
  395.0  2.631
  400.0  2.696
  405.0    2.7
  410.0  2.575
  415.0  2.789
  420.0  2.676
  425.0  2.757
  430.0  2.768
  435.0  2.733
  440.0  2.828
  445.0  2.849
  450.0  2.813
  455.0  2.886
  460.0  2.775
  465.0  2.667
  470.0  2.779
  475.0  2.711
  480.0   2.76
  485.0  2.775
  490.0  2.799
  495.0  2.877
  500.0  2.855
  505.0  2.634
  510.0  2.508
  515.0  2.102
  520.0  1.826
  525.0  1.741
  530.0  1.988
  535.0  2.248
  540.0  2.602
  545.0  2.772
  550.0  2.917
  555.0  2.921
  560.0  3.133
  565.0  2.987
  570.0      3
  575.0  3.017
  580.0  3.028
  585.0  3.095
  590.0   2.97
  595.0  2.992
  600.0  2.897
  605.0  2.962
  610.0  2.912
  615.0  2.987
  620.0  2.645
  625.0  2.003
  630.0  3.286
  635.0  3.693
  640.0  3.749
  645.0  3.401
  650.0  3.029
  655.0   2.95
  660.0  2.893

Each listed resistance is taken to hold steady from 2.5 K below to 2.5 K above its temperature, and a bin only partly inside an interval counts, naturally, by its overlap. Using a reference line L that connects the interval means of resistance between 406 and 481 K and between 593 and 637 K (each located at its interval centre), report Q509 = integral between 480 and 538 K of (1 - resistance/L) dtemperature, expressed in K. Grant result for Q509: 8.3 K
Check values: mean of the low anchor 2.76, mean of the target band 2.41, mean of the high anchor 2.92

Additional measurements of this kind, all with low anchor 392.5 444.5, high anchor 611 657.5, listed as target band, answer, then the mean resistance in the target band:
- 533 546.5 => 1.79 K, 2.53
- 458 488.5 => 0.71 K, 2.75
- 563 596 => -0.30 K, 3.01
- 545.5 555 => 0.16 K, 2.89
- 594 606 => 0.30 K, 2.94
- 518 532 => 5.07 K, 1.85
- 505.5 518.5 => 2.51 K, 2.32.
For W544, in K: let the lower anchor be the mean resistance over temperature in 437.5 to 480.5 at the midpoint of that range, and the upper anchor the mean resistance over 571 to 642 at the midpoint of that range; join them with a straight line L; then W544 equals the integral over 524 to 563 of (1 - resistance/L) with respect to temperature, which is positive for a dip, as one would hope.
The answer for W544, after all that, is 4.6 K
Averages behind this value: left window 2.79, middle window 2.58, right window 3.01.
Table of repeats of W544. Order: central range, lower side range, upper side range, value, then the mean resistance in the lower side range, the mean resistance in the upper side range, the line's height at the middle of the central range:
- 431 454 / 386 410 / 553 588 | -0.48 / 2.65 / 3.03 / 2.75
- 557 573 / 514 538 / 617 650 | -4.27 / 1.99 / 3.12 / 2.4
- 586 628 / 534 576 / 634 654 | 4.79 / 2.86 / 3.41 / 3.18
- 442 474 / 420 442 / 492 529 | -2.08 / 2.76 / 2.35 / 2.62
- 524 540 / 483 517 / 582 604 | 3.82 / 2.66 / 2.99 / 2.77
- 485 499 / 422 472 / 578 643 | 0.10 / 2.78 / 3.02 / 2.85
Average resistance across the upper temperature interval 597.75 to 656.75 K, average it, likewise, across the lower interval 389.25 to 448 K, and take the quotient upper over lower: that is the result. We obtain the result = 1.1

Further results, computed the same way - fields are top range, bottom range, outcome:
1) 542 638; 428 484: 1.07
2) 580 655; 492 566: 1.20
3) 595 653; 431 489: 1.10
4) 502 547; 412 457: 0.81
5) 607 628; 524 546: 1.17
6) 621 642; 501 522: 1.35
